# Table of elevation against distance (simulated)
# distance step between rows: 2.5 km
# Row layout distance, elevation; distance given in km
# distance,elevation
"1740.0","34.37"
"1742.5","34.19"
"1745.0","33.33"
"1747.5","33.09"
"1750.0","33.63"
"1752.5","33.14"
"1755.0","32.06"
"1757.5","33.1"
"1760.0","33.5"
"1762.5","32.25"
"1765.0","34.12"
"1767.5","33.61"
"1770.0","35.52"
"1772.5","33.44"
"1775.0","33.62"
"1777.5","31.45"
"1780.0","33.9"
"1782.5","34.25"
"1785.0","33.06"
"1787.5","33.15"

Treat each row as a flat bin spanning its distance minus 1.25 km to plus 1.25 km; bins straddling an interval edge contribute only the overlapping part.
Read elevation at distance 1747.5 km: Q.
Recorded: 33.09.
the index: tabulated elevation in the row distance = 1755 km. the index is 32.06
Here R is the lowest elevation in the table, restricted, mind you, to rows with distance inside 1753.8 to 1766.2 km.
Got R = 32.06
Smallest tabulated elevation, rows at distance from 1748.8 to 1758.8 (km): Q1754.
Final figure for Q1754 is 32.06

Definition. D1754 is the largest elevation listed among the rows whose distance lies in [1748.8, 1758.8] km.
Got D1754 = 33.63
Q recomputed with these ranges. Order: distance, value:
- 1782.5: 34.25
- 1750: 33.63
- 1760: 33.5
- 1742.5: 34.19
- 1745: 33.33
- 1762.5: 32.25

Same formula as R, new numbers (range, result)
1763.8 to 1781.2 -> 31.45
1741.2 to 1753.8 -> 33.09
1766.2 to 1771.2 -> 33.61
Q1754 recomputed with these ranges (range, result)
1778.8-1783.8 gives 33.9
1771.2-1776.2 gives 33.44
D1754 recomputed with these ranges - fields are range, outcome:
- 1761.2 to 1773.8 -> 35.52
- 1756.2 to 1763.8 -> 33.5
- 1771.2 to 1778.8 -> 33.62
